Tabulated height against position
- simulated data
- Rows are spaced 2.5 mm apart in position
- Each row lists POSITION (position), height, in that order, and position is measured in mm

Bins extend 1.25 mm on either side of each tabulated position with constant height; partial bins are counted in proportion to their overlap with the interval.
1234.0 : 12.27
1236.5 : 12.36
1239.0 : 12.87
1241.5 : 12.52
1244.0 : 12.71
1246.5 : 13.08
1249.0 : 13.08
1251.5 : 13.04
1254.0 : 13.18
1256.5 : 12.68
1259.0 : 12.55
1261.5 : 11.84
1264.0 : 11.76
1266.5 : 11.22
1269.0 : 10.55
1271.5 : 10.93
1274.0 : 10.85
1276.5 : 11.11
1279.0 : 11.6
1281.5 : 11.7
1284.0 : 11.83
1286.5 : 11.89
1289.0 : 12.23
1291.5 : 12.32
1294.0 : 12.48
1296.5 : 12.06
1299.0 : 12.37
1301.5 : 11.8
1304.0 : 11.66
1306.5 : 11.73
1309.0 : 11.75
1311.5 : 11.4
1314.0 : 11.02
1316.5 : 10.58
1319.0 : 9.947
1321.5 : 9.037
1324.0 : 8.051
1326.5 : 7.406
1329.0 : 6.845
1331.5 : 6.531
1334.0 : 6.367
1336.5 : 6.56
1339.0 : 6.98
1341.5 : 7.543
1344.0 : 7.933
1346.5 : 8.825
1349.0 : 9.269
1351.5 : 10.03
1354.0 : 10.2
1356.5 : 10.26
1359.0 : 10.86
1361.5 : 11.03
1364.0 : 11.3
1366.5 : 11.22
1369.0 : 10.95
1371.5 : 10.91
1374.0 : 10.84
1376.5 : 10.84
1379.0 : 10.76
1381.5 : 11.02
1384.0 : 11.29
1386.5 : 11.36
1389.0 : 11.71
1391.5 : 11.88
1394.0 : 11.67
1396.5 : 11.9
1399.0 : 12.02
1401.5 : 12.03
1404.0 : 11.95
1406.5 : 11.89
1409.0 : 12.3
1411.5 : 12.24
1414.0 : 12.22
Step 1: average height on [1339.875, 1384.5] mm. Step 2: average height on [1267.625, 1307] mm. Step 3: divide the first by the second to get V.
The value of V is 0.9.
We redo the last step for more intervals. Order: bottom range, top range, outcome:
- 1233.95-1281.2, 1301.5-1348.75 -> 0.74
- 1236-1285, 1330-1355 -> 0.66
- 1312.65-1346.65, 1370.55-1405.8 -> 1.41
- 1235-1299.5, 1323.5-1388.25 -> 0.78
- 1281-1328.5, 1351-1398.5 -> 1.00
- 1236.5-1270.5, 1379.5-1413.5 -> 0.95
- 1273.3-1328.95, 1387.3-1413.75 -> 1.08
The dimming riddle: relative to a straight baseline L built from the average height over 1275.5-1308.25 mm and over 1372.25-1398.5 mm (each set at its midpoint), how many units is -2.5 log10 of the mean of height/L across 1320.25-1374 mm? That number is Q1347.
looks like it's 0.271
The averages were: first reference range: 11.9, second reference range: 11.3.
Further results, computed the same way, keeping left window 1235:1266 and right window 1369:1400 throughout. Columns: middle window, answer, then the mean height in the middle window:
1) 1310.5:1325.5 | 0.20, 9.94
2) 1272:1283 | 0.10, 11.3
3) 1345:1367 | 0.13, 10.3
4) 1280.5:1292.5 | 0.02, 12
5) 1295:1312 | 0.02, 11.9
